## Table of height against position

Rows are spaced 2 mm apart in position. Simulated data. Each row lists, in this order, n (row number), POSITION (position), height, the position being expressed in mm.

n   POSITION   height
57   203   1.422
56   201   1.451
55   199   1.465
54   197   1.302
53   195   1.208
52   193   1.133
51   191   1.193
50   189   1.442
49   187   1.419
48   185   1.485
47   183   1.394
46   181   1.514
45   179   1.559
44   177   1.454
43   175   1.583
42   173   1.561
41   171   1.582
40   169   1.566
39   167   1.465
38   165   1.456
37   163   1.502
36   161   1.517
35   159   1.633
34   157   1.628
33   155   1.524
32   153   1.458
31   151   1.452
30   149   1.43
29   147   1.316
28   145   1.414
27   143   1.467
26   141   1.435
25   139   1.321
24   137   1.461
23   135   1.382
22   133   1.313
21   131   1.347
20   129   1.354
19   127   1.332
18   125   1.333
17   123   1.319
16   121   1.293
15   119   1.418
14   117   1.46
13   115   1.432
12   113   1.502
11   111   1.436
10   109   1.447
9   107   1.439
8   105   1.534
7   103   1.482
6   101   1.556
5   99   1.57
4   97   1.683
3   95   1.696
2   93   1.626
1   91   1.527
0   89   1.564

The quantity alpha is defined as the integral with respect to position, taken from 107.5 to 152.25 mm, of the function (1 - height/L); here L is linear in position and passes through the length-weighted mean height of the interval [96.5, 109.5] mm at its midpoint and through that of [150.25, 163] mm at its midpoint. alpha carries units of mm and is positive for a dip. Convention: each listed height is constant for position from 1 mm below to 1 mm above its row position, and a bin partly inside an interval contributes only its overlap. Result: 4.0 mm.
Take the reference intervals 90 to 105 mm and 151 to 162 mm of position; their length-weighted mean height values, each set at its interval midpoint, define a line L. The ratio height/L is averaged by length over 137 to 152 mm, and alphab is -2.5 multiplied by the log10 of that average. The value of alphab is 0.105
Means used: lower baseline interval 1.59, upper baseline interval 1.54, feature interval 1.41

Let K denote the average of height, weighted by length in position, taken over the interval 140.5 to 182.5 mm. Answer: 1.5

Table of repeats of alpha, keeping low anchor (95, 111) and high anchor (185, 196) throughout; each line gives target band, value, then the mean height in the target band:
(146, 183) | -3.82 mm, 1.51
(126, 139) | 0.83 mm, 1.36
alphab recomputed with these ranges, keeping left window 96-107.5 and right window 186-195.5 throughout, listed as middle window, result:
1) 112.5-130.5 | 0.08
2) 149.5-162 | -0.11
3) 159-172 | -0.12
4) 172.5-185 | -0.14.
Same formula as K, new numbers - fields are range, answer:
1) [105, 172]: 1.44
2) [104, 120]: 1.46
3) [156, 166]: 1.55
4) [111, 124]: 1.41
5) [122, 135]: 1.34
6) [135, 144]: 1.42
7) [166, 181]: 1.54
